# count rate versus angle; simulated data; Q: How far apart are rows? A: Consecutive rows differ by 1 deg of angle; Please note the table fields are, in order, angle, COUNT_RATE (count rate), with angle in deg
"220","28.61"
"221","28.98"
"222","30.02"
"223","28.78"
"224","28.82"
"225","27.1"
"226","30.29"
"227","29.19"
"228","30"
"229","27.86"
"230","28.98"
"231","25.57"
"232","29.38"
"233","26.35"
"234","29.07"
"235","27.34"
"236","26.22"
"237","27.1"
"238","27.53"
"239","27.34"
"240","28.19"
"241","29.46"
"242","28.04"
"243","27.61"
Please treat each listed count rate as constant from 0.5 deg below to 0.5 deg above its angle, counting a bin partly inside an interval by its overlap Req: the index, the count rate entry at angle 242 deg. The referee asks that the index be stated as 28.04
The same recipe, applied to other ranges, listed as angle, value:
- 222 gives 30.02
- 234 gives 29.07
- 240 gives 28.19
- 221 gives 28.98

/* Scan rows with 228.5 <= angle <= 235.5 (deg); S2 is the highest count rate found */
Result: 29.38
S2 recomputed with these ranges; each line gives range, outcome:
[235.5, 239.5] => 27.53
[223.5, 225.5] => 28.82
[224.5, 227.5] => 30.29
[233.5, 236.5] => 29.07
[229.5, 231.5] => 28.98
